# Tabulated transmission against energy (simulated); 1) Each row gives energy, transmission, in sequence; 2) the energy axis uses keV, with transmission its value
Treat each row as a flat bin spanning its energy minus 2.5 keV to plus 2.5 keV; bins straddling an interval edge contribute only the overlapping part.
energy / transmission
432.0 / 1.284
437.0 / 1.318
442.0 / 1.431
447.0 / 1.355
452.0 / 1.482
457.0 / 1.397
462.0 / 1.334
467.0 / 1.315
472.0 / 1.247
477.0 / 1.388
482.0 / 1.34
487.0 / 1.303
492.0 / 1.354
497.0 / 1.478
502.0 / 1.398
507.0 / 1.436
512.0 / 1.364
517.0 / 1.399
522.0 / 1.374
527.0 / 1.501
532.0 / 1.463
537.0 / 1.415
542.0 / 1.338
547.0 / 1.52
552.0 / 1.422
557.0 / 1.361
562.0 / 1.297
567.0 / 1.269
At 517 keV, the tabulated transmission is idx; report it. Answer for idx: 1.399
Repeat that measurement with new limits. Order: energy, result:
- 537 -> 1.415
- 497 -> 1.478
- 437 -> 1.318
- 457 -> 1.397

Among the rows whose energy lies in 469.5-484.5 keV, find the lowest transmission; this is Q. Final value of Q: 1.247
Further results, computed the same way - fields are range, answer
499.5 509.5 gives 1.398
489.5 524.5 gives 1.354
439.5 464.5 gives 1.334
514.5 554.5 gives 1.338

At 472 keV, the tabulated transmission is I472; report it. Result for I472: 1.247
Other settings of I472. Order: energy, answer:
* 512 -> 1.364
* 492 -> 1.354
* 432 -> 1.284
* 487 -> 1.303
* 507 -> 1.436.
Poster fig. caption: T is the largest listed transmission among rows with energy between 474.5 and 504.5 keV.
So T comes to 1.478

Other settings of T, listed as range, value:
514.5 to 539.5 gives 1.501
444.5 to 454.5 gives 1.482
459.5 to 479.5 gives 1.388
